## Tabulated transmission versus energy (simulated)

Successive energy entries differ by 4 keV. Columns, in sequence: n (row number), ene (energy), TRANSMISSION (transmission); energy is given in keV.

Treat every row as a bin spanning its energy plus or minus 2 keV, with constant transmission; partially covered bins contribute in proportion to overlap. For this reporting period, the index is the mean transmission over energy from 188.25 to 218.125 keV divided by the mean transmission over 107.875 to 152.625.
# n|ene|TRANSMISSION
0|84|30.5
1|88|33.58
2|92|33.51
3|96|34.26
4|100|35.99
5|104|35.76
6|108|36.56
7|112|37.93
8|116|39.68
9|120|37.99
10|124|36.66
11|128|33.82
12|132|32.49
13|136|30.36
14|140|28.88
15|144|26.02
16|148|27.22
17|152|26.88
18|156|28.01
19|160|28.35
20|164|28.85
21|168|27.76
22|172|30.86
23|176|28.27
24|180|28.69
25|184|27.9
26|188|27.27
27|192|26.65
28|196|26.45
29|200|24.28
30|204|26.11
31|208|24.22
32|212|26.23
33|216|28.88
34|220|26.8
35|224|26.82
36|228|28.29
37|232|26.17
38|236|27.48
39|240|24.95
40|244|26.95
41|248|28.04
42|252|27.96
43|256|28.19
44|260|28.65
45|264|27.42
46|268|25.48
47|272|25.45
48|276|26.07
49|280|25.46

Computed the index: 0.8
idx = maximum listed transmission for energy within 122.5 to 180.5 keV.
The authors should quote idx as 36.66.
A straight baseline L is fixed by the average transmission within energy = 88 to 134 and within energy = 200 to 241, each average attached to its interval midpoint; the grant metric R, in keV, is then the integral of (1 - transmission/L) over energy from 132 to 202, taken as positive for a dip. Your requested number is 6.9 keV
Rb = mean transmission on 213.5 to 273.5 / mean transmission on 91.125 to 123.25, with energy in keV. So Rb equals 0.74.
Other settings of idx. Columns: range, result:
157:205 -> 30.86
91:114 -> 37.93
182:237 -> 28.88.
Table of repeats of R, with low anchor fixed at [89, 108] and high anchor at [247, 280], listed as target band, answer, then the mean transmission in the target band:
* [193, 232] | 4.0 keV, 26.4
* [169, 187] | 1.4 keV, 28.8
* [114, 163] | 2.7 keV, 31.3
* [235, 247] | 0.7 keV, 26.5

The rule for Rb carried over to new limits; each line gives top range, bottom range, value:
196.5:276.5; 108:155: 0.82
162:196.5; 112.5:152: 0.87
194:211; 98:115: 0.69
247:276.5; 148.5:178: 0.96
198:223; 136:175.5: 0.93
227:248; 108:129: 0.72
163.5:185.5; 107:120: 0.75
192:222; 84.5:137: 0.74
